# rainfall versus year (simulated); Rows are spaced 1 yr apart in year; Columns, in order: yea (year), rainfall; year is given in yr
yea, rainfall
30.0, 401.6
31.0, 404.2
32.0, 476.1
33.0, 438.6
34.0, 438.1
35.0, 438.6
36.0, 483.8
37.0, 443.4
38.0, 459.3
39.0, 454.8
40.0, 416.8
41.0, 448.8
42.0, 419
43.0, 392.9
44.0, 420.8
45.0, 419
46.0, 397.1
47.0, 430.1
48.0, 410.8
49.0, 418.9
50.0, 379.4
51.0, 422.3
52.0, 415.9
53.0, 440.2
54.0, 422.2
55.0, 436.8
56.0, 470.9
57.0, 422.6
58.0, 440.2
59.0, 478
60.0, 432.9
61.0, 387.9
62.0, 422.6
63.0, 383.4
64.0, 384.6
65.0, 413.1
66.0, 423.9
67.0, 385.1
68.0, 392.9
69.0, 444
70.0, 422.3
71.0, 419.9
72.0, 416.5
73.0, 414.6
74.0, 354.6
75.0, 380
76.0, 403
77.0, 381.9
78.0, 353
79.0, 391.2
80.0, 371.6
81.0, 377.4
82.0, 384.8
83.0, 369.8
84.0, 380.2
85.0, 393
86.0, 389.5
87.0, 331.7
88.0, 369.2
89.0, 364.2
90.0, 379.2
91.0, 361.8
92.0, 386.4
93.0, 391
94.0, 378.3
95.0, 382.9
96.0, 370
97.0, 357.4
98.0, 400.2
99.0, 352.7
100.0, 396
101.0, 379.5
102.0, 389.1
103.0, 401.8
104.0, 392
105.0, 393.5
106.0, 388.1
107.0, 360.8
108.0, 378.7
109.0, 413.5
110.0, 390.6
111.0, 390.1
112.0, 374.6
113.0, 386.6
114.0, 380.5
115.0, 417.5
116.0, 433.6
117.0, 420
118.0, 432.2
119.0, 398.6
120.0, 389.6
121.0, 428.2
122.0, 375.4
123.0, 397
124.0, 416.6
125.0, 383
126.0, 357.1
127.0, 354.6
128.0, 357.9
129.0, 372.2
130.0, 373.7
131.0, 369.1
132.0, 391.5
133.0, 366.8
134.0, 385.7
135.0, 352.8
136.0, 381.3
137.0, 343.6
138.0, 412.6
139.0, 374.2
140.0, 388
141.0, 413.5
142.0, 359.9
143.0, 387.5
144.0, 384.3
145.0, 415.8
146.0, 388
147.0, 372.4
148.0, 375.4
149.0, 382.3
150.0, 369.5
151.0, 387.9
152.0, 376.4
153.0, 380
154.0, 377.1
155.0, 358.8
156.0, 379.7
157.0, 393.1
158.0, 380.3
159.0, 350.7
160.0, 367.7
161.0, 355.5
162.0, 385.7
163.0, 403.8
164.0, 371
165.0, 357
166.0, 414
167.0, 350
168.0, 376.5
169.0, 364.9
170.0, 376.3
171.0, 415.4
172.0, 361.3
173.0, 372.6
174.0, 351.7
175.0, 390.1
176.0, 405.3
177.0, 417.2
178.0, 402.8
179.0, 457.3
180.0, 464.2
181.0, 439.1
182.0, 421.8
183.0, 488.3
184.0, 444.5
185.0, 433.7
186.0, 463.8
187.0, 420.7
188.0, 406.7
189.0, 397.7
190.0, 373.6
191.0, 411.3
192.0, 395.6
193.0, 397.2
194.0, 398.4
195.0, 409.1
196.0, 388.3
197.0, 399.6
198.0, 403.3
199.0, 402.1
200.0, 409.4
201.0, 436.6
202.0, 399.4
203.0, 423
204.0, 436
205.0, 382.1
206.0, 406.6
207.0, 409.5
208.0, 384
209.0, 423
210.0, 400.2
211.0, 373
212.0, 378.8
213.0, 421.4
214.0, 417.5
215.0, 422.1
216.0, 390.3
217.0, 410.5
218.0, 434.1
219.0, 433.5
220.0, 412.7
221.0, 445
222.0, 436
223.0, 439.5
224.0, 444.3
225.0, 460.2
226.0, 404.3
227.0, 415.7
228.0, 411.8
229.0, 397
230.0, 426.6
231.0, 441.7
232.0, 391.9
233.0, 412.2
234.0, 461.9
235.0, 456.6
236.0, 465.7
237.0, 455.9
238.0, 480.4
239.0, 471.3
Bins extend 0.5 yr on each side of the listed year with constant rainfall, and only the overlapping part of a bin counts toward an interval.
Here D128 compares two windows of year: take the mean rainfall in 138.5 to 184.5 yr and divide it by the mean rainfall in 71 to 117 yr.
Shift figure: 1.02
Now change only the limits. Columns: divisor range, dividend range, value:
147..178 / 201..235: 1.10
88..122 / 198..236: 1.07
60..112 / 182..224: 1.07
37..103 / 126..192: 0.97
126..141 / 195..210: 1.09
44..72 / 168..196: 0.98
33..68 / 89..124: 0.92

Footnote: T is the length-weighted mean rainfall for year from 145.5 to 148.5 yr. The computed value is 379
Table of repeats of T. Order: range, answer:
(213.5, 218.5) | 415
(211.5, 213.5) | 400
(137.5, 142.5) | 390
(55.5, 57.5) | 447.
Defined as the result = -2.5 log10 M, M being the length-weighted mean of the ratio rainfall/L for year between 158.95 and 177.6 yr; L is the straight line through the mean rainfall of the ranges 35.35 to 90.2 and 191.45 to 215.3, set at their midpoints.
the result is 0.074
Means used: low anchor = 409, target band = 379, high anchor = 405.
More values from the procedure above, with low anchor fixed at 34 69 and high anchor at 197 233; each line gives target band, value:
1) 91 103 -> 0.11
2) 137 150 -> 0.09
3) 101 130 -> 0.08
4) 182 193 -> -0.02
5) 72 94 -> 0.12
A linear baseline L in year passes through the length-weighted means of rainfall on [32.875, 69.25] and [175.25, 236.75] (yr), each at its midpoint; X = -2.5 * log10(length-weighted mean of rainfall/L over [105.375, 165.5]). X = 0.10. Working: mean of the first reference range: 425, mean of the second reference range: 419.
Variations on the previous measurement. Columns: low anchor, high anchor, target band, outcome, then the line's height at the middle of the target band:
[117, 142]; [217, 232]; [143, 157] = 0.034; 393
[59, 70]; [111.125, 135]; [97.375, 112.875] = 0.025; 396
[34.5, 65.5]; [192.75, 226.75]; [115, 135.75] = 0.084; 420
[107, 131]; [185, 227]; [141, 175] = 0.064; 401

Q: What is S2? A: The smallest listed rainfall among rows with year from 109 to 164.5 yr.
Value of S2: 343.6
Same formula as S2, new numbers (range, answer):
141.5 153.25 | 359.9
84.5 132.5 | 331.7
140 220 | 350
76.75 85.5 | 353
